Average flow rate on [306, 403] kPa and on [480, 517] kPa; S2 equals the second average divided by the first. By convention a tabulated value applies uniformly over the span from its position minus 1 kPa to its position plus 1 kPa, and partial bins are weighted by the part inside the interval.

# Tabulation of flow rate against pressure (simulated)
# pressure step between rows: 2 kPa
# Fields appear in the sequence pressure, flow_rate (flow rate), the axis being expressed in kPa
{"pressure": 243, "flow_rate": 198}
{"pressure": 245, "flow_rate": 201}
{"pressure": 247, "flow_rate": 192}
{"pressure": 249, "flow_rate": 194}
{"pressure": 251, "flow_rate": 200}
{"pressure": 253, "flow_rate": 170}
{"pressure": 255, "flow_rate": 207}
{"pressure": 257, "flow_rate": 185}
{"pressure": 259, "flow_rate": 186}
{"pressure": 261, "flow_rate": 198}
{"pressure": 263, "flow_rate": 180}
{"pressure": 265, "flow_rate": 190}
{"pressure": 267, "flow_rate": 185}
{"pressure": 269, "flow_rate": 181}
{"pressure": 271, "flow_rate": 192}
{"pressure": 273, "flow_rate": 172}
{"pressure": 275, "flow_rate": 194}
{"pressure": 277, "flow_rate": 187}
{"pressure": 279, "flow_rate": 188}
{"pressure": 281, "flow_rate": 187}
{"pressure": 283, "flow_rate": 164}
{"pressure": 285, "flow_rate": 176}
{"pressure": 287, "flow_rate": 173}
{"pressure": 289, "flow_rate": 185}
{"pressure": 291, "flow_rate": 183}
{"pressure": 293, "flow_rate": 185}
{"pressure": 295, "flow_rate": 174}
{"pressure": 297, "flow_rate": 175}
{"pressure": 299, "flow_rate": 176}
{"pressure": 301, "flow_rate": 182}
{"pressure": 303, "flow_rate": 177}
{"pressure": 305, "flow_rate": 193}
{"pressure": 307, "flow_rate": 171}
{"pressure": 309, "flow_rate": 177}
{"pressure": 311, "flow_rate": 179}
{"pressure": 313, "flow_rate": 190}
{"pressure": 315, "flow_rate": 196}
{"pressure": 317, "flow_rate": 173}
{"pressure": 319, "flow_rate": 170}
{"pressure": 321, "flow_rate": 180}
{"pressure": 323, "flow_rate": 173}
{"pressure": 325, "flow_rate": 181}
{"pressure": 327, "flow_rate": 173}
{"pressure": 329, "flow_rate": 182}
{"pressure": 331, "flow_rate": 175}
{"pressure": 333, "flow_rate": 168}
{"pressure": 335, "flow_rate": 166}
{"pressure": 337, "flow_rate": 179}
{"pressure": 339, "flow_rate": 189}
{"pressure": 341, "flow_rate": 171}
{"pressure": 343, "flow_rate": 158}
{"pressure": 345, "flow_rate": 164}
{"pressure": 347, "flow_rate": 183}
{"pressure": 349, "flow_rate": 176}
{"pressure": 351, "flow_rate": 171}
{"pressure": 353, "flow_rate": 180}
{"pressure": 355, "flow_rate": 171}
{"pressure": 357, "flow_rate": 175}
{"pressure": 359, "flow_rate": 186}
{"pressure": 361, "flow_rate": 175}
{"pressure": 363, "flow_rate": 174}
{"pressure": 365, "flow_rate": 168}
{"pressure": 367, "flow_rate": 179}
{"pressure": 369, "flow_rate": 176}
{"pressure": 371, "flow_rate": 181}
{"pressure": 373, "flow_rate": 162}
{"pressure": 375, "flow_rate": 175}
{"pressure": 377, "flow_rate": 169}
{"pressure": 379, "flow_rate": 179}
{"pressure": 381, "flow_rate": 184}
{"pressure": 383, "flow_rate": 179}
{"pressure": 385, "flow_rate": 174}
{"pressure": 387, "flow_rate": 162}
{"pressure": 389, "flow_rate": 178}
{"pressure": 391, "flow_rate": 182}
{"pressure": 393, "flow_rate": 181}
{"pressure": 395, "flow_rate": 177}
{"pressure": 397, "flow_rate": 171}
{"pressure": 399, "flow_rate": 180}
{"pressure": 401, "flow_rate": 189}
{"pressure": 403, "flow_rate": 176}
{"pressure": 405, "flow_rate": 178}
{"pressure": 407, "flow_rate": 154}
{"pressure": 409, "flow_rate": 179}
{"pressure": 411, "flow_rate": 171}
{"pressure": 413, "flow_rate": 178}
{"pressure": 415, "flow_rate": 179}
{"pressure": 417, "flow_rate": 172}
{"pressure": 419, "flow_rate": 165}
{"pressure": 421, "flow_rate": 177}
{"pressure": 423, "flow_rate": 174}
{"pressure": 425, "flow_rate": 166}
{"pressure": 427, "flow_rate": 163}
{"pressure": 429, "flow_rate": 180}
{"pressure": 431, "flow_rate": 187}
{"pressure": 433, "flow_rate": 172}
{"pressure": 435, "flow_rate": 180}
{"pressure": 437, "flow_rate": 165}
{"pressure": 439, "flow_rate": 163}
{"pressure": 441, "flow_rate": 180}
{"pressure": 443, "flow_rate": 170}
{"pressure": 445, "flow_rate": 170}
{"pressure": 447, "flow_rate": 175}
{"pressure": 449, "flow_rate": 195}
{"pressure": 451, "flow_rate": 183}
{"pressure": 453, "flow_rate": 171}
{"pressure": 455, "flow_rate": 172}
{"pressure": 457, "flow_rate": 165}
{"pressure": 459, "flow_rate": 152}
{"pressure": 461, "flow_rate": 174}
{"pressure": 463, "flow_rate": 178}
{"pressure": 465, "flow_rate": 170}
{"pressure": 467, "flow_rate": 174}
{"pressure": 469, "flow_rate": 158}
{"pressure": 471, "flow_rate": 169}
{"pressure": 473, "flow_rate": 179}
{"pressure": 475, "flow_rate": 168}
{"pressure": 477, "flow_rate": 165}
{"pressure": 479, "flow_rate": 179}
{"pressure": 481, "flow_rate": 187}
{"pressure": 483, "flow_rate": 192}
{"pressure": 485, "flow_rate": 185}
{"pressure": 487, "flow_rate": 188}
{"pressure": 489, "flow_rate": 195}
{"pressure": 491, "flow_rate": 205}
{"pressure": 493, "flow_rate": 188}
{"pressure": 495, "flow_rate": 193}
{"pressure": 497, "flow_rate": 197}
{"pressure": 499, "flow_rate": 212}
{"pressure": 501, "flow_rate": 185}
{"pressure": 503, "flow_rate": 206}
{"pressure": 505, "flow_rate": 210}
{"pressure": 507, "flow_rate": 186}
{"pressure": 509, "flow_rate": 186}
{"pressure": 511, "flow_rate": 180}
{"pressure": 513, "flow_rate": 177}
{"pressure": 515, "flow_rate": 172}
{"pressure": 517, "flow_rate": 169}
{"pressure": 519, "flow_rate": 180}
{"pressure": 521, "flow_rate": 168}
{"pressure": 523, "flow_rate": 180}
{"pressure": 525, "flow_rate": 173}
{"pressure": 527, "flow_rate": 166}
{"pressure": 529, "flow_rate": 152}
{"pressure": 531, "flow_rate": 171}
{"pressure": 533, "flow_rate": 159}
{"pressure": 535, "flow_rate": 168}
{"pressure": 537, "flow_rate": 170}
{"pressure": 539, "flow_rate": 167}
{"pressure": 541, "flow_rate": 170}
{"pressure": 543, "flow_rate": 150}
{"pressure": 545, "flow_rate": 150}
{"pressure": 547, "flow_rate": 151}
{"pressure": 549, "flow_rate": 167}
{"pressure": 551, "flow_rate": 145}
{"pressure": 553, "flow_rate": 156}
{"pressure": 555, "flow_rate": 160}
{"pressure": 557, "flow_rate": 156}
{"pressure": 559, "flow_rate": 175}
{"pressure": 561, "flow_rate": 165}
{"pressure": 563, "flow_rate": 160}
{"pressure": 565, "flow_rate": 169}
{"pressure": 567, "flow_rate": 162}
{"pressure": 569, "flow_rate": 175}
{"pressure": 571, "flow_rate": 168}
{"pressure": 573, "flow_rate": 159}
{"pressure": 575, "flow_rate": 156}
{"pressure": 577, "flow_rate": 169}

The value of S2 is 1.08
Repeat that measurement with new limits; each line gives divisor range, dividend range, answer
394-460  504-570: 0.97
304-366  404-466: 0.98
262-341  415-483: 0.96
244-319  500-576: 0.92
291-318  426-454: 0.97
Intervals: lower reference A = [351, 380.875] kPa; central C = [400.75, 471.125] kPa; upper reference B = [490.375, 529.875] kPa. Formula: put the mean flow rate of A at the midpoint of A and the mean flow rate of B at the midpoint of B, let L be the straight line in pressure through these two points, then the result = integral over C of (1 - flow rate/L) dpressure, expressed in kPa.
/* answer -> 2.6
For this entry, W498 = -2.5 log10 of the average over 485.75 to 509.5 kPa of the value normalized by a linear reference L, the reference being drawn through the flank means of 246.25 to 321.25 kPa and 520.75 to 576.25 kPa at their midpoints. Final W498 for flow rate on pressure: -0.17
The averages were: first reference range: 183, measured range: 196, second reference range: 163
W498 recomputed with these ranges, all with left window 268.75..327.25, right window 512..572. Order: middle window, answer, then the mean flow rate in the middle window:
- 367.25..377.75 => 0.02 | 173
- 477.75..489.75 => -0.11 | 187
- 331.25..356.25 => 0.03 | 173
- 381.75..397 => -0.01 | 176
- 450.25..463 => 0.00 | 170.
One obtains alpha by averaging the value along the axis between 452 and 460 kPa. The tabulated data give 165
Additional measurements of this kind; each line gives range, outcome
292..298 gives 178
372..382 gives 174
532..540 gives 166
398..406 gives 181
